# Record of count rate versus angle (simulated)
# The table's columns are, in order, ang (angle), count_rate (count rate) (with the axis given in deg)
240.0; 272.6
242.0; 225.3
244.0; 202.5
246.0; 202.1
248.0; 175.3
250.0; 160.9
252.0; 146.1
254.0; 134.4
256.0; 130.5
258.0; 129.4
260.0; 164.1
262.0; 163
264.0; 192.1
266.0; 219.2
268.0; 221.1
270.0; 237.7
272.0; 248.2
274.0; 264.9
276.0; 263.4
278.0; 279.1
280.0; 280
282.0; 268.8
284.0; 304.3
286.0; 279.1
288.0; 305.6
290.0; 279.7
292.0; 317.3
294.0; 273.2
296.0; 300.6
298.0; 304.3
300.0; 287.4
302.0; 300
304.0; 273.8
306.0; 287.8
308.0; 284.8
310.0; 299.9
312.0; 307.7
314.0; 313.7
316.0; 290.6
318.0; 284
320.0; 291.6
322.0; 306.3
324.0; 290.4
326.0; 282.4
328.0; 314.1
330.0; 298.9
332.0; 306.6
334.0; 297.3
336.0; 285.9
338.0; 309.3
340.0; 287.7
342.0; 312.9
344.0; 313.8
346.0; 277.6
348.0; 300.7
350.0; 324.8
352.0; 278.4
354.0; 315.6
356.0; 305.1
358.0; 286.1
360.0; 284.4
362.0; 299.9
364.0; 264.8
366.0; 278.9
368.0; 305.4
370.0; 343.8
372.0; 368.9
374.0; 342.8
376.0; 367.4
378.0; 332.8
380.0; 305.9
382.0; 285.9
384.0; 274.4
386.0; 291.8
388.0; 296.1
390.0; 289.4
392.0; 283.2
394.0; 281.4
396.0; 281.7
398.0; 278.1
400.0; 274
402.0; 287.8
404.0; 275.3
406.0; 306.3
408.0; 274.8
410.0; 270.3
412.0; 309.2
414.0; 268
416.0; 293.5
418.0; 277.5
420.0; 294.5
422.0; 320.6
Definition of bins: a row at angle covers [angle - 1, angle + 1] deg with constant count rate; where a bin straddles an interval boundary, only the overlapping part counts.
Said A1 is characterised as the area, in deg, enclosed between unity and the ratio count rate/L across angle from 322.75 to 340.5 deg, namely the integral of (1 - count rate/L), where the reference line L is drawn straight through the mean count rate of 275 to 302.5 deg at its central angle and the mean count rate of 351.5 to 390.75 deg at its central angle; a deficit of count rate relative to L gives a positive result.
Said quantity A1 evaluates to 0.0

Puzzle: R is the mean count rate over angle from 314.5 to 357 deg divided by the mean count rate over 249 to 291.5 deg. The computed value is 1.34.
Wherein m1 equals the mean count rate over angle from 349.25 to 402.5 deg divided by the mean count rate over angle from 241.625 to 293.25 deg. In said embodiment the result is 1.35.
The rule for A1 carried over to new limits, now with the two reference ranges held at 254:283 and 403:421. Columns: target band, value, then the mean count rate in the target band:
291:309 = -4.8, 292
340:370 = -4.6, 298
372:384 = -2.6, 326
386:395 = -0.4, 288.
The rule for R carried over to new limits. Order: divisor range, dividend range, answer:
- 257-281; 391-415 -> 1.27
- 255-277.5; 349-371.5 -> 1.47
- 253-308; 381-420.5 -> 1.14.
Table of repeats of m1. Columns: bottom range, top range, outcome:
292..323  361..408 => 1.02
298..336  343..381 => 1.05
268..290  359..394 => 1.13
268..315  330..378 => 1.08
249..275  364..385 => 1.71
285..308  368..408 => 1.04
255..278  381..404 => 1.37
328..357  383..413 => 0.95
